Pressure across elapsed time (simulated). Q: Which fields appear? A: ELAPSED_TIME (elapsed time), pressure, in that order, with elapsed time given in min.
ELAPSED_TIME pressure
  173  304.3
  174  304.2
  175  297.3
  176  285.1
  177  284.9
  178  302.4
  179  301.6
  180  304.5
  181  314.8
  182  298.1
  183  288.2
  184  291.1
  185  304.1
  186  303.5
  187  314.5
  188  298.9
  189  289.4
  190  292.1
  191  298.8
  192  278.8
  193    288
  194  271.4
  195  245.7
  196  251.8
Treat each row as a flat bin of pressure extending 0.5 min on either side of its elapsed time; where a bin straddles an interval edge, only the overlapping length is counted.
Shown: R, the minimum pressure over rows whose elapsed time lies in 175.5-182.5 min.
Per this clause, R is 284.9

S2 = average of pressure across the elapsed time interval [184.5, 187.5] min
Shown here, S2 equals 307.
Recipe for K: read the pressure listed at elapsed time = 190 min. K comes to 292.1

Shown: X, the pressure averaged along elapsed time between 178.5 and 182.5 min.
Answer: 305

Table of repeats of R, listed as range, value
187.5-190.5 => 289.4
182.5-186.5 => 288.2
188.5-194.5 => 271.4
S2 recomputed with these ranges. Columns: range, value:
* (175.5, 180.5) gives 296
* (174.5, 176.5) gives 291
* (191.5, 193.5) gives 283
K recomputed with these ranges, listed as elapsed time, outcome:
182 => 298.1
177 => 284.9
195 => 245.7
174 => 304.2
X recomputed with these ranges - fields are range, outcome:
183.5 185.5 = 298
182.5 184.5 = 290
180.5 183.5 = 300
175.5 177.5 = 285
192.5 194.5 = 280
